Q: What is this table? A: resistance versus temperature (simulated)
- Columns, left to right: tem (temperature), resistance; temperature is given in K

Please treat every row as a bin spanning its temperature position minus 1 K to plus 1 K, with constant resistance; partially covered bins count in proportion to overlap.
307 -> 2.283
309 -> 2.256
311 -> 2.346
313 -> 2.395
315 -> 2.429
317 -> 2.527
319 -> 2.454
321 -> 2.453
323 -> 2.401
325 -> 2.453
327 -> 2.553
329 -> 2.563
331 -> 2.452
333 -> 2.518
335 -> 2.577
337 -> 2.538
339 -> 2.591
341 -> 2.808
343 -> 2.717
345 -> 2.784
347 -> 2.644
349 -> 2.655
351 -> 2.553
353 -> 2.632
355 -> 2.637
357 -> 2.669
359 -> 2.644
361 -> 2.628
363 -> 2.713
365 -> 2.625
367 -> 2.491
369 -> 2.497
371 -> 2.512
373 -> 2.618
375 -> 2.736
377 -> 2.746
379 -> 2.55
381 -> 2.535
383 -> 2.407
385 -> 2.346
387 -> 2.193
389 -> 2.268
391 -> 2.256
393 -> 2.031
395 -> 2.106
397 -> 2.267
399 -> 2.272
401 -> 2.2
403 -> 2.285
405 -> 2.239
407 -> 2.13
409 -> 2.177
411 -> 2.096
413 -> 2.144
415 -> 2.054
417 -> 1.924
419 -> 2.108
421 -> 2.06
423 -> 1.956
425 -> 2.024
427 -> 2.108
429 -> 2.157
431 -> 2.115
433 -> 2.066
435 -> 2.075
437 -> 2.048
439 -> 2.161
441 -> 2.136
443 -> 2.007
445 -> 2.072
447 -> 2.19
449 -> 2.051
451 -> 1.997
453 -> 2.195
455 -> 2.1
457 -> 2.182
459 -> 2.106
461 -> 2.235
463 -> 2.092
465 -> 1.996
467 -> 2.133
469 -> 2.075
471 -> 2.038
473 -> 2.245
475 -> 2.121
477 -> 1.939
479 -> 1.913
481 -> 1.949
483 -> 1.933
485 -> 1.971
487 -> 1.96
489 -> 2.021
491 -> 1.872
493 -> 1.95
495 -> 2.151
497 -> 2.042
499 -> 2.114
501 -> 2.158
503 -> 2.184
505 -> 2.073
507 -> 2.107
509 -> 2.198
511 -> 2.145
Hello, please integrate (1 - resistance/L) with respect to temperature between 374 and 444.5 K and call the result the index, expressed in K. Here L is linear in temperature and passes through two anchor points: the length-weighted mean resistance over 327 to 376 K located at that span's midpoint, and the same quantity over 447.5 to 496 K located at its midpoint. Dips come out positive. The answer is 4.47 K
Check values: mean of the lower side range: 2.62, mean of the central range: 2.2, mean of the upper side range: 2.05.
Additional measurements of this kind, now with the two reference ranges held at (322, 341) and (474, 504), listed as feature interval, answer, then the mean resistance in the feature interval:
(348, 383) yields -2.7 K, 2.61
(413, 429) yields 1.4 K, 2.05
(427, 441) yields 0.6 K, 2.11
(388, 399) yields 0.6 K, 2.19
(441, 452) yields 0.4 K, 2.07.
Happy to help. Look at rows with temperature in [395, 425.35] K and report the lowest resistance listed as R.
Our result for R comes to 1.924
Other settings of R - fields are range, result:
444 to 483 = 1.913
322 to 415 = 2.031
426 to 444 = 2.007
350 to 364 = 2.553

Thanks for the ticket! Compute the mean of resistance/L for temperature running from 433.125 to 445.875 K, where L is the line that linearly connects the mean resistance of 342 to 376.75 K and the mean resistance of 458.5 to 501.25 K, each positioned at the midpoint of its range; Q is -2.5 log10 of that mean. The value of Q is 0.08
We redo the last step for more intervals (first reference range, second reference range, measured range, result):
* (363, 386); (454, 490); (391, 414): 0.11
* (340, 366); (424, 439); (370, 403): 0.02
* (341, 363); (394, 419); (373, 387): -0.06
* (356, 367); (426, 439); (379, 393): 0.06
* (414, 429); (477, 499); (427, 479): -0.04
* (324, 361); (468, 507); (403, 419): 0.11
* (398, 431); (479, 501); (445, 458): -0.03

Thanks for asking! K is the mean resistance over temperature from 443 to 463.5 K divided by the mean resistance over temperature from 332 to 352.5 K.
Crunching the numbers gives 0.80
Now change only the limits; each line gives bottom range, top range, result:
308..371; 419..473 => 0.82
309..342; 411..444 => 0.83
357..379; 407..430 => 0.79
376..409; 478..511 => 0.89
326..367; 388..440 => 0.81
